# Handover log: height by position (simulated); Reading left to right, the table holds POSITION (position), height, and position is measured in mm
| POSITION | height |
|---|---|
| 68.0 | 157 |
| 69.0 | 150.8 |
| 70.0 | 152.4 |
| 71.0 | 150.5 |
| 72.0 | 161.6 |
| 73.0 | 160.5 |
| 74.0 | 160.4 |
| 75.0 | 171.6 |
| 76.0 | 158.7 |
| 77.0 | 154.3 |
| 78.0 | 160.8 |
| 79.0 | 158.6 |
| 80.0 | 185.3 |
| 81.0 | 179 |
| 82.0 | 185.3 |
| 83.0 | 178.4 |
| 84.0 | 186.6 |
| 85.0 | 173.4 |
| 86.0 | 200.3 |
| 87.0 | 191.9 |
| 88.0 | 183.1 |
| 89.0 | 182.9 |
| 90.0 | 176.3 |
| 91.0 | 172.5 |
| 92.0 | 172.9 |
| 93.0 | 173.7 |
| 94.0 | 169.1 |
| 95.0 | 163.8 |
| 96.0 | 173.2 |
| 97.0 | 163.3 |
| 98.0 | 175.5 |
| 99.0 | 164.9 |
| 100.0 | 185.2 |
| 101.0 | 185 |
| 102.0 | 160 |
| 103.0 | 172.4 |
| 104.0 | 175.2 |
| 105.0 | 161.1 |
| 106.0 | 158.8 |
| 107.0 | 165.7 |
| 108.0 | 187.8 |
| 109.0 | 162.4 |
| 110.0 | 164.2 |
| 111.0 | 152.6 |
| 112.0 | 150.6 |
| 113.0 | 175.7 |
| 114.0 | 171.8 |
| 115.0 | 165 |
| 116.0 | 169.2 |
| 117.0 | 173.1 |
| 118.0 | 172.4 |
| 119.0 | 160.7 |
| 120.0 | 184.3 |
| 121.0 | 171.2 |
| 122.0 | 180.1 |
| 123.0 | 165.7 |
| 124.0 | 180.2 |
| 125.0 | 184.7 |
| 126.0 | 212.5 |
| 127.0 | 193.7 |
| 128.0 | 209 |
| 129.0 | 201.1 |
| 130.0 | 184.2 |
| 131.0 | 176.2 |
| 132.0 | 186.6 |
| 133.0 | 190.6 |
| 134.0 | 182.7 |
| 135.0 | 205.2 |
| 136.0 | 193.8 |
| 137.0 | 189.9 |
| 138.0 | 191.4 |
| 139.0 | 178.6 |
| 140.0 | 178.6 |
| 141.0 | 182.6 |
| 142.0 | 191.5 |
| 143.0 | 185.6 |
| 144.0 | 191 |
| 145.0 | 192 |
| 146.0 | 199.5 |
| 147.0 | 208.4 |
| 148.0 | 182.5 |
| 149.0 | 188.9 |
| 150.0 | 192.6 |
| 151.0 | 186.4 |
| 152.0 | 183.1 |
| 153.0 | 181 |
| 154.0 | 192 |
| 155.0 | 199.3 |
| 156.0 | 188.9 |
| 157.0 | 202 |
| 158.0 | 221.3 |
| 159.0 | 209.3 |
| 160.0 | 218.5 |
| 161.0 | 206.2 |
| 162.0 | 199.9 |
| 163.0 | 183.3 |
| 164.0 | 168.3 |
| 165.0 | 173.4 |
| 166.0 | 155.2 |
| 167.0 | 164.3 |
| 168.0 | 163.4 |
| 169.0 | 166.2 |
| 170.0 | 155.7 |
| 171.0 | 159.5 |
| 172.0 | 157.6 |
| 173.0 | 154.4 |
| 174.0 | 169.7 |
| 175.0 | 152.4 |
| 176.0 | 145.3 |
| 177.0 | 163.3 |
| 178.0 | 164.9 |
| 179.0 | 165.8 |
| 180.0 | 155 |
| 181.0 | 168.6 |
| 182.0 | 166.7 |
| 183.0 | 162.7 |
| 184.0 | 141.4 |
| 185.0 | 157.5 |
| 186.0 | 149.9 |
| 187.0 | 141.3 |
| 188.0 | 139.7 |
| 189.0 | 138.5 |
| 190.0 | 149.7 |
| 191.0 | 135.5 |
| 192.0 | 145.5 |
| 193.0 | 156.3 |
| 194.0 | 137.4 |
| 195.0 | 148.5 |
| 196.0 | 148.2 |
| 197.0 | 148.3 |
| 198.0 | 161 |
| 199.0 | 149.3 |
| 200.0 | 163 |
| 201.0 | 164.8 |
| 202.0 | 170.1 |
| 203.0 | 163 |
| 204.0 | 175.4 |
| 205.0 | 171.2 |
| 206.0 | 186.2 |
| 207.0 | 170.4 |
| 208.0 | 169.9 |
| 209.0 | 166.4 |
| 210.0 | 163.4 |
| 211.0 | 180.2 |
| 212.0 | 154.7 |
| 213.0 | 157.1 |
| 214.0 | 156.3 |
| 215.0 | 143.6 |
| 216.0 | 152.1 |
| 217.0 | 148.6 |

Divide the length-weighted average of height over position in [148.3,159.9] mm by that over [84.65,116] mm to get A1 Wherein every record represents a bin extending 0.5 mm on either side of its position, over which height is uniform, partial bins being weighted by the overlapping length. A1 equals 1.14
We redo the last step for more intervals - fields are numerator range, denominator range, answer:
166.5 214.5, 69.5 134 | 0.91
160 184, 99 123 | 0.98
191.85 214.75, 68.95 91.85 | 0.94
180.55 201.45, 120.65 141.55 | 0.80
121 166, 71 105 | 1.10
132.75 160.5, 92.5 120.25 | 1.14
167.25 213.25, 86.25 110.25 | 0.91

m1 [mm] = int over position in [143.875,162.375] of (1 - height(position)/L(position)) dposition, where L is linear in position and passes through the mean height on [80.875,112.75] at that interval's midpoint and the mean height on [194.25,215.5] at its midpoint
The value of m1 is -3.3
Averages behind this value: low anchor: 173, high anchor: 162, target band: 197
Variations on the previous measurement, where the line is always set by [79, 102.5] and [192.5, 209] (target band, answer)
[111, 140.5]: -1.6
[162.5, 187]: 0.7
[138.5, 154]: -1.7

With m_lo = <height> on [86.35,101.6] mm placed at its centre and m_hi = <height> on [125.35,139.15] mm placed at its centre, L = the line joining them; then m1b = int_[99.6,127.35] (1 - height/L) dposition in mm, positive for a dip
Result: 1.8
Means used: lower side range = 176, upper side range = 193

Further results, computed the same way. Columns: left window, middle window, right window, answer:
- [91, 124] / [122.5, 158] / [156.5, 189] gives -4.50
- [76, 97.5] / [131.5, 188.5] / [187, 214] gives -4.80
